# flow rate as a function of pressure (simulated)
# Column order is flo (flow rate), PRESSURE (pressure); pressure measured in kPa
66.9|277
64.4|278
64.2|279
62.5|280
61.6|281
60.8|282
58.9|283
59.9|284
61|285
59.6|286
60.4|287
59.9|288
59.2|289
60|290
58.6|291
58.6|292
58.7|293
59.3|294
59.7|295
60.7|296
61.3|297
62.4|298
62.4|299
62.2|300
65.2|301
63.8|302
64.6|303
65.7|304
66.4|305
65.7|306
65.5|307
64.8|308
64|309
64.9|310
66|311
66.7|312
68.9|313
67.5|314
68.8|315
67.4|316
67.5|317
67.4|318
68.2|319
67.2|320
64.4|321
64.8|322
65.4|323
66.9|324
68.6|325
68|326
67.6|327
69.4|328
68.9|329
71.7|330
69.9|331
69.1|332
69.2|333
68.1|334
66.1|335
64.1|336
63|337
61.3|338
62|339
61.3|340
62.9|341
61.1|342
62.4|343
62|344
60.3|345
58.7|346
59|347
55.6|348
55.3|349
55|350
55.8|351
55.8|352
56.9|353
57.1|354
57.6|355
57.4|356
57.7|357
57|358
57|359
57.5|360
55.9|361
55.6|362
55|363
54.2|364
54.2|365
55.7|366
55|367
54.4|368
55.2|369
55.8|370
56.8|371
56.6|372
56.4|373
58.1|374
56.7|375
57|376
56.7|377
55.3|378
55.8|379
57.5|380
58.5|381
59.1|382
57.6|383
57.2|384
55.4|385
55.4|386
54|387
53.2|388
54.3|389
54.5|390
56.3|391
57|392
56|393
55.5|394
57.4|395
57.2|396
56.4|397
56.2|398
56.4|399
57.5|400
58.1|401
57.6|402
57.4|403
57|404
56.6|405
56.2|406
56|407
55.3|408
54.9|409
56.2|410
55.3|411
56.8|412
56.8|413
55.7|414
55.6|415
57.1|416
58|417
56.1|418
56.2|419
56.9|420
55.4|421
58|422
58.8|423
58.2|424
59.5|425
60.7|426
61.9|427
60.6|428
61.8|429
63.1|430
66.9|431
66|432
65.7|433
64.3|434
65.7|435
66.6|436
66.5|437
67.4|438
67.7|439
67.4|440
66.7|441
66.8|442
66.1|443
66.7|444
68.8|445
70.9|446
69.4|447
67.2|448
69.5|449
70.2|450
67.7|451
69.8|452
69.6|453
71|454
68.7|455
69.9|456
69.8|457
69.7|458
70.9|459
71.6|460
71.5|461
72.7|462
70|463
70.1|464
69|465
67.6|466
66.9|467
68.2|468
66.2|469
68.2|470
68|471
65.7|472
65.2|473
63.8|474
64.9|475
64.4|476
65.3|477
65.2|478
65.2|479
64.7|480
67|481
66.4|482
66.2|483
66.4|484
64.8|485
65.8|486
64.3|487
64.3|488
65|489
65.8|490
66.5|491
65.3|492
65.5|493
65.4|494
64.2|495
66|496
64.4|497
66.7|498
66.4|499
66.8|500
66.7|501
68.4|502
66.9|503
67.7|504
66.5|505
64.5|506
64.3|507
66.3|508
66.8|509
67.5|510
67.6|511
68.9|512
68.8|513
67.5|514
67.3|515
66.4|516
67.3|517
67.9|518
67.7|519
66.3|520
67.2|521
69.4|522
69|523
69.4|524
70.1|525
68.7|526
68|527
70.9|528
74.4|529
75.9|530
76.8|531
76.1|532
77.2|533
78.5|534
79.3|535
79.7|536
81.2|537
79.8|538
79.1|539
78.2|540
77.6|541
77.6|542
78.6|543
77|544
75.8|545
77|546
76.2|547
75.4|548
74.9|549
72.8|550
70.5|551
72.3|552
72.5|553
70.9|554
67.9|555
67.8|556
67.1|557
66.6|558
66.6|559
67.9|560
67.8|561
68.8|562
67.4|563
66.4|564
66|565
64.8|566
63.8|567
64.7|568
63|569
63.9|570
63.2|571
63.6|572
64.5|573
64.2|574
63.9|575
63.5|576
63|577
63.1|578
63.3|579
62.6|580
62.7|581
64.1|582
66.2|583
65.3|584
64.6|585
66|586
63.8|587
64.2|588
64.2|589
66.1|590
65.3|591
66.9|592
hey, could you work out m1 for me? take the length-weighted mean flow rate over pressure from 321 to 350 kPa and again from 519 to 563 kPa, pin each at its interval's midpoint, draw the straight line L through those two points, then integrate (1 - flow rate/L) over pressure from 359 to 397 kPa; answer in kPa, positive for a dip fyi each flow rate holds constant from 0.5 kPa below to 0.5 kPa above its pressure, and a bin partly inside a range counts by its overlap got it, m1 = 5.7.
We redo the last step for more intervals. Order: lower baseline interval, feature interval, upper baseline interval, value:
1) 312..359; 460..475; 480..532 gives -0.4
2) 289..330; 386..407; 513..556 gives 3.7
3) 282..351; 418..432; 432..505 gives 1.3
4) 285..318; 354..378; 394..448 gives 2.2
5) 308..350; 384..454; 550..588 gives 5.1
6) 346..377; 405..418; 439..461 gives 1.5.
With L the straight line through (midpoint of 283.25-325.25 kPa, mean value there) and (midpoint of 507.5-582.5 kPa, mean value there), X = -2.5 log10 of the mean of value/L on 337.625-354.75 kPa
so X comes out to 0.103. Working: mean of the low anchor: 63.8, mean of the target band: 58.9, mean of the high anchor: 69.8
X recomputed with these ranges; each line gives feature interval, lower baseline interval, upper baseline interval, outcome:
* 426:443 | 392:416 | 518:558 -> -0.08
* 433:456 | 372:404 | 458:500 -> -0.08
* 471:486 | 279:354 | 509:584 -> 0.04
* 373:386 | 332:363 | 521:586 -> 0.08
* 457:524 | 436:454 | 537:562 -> 0.05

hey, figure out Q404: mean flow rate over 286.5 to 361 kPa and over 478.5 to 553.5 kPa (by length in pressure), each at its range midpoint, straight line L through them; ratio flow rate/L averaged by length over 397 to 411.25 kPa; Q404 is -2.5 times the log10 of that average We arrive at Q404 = 0.167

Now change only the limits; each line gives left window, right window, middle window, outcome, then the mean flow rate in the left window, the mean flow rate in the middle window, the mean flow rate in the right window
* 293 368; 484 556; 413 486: 0.033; 62.5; 65.4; 70.3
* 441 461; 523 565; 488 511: 0.082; 69.2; 66.1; 73.2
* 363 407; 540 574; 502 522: -0.014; 56.2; 67.1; 69.8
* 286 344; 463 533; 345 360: 0.145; 64.6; 57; 67.3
